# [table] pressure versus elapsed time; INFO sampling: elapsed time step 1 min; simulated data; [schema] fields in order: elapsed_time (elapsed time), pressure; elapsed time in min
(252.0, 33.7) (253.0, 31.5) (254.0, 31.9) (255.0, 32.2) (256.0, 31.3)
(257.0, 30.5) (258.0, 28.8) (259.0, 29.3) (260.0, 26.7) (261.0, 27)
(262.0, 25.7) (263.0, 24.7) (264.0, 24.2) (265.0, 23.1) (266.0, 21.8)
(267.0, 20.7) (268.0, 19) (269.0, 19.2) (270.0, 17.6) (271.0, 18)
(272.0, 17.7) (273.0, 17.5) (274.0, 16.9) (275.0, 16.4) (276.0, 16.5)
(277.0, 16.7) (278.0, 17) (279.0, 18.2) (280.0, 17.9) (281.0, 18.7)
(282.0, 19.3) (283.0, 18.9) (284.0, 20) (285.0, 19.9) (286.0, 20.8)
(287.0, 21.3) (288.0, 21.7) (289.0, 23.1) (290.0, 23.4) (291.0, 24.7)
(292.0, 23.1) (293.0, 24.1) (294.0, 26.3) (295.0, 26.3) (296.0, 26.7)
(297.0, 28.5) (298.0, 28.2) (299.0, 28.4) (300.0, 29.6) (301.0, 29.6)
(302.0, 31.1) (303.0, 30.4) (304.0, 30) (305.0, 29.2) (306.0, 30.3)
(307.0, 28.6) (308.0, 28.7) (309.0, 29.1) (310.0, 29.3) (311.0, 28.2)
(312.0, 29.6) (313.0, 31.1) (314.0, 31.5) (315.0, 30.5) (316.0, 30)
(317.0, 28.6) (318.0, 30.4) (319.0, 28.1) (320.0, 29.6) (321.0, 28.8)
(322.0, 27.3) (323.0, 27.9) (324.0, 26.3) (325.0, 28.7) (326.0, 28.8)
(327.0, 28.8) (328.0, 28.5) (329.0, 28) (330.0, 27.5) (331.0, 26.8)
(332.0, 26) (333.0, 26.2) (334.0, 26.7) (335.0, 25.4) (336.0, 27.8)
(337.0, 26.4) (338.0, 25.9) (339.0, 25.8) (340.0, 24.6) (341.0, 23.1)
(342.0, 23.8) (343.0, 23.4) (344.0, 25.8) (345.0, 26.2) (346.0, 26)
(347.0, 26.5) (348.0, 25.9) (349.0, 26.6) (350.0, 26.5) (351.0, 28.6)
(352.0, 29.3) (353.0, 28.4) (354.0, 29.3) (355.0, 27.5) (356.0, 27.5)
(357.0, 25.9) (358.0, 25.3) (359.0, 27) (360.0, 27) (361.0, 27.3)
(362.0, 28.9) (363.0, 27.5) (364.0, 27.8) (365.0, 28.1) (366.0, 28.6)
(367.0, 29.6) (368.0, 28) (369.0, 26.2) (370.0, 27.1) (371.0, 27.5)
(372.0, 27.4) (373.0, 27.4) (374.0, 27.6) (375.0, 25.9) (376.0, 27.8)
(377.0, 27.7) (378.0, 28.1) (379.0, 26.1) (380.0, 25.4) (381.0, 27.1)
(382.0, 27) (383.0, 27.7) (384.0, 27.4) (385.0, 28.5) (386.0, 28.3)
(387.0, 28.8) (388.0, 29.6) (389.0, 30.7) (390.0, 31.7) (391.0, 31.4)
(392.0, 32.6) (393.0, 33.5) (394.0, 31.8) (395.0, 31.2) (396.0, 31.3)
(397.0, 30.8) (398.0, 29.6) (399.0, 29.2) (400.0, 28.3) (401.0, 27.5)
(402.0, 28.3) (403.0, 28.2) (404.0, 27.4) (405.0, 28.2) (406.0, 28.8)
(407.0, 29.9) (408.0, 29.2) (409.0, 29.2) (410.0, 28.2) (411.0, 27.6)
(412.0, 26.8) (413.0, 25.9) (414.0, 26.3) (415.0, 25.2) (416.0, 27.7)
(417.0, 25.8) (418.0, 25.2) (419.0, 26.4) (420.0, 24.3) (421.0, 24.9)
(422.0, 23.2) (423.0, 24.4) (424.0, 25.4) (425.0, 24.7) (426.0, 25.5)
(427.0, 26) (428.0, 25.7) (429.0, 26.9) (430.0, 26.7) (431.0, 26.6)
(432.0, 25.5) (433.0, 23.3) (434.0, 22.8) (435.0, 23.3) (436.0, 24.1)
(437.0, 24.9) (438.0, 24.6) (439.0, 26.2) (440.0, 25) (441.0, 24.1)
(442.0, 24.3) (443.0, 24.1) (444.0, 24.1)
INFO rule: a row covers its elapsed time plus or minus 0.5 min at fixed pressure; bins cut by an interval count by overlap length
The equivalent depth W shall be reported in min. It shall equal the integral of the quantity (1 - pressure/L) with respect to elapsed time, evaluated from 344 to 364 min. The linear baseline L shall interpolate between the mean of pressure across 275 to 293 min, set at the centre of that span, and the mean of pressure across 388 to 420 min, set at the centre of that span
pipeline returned -1.6 min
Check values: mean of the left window 20.1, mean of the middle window 27.2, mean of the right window 28.8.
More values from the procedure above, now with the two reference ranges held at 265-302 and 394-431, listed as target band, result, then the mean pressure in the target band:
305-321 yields -4.6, 29.5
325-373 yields -4.9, 27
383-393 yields -1.4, 30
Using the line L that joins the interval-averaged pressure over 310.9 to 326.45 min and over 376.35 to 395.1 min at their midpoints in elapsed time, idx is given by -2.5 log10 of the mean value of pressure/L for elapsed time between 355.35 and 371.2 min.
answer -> 0.064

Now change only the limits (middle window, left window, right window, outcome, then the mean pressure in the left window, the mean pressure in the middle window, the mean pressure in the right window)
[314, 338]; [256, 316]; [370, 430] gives -0.099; 24.4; 28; 27.8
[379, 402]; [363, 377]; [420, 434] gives -0.104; 27.6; 29.4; 25.2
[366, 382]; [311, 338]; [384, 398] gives 0.103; 28.2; 27.3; 30.6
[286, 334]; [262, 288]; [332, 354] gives -0.209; 19.4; 27.8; 26.2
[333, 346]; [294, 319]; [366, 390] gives 0.125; 29.2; 25.5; 27.8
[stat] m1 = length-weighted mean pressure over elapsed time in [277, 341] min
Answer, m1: 26.3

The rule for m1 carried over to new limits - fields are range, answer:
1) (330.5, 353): 26.1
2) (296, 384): 27.7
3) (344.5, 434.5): 27.5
